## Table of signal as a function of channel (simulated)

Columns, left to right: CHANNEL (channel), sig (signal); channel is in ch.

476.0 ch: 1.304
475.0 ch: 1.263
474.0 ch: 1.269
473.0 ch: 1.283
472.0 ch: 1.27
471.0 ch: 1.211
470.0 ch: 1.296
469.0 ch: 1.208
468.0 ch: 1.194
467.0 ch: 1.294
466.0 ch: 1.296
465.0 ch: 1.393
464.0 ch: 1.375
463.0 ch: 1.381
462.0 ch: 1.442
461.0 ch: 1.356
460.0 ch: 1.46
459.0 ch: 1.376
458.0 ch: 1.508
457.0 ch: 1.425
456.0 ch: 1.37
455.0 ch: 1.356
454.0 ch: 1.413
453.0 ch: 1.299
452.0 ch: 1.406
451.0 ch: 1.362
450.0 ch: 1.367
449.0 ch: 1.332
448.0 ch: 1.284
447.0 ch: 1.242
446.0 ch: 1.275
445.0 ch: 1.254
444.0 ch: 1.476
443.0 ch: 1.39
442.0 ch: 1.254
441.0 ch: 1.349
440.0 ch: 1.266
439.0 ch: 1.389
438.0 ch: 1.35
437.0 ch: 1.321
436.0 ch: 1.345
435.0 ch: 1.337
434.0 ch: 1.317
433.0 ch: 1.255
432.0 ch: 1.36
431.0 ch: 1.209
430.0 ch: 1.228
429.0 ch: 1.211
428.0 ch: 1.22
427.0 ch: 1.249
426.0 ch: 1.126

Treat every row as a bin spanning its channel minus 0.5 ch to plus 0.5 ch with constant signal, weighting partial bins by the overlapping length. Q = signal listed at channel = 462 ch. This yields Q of 1.442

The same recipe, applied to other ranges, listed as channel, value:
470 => 1.296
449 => 1.332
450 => 1.367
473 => 1.283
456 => 1.37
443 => 1.39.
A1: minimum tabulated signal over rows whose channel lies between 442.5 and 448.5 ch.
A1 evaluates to 1.242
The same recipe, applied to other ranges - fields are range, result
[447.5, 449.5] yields 1.284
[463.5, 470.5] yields 1.194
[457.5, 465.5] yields 1.356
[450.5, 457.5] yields 1.299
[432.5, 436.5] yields 1.255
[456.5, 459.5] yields 1.376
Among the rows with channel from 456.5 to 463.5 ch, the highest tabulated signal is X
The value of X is 1.508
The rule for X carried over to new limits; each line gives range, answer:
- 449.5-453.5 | 1.406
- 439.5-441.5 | 1.349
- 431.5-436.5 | 1.36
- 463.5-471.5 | 1.393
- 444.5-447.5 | 1.275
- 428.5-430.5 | 1.228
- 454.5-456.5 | 1.37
